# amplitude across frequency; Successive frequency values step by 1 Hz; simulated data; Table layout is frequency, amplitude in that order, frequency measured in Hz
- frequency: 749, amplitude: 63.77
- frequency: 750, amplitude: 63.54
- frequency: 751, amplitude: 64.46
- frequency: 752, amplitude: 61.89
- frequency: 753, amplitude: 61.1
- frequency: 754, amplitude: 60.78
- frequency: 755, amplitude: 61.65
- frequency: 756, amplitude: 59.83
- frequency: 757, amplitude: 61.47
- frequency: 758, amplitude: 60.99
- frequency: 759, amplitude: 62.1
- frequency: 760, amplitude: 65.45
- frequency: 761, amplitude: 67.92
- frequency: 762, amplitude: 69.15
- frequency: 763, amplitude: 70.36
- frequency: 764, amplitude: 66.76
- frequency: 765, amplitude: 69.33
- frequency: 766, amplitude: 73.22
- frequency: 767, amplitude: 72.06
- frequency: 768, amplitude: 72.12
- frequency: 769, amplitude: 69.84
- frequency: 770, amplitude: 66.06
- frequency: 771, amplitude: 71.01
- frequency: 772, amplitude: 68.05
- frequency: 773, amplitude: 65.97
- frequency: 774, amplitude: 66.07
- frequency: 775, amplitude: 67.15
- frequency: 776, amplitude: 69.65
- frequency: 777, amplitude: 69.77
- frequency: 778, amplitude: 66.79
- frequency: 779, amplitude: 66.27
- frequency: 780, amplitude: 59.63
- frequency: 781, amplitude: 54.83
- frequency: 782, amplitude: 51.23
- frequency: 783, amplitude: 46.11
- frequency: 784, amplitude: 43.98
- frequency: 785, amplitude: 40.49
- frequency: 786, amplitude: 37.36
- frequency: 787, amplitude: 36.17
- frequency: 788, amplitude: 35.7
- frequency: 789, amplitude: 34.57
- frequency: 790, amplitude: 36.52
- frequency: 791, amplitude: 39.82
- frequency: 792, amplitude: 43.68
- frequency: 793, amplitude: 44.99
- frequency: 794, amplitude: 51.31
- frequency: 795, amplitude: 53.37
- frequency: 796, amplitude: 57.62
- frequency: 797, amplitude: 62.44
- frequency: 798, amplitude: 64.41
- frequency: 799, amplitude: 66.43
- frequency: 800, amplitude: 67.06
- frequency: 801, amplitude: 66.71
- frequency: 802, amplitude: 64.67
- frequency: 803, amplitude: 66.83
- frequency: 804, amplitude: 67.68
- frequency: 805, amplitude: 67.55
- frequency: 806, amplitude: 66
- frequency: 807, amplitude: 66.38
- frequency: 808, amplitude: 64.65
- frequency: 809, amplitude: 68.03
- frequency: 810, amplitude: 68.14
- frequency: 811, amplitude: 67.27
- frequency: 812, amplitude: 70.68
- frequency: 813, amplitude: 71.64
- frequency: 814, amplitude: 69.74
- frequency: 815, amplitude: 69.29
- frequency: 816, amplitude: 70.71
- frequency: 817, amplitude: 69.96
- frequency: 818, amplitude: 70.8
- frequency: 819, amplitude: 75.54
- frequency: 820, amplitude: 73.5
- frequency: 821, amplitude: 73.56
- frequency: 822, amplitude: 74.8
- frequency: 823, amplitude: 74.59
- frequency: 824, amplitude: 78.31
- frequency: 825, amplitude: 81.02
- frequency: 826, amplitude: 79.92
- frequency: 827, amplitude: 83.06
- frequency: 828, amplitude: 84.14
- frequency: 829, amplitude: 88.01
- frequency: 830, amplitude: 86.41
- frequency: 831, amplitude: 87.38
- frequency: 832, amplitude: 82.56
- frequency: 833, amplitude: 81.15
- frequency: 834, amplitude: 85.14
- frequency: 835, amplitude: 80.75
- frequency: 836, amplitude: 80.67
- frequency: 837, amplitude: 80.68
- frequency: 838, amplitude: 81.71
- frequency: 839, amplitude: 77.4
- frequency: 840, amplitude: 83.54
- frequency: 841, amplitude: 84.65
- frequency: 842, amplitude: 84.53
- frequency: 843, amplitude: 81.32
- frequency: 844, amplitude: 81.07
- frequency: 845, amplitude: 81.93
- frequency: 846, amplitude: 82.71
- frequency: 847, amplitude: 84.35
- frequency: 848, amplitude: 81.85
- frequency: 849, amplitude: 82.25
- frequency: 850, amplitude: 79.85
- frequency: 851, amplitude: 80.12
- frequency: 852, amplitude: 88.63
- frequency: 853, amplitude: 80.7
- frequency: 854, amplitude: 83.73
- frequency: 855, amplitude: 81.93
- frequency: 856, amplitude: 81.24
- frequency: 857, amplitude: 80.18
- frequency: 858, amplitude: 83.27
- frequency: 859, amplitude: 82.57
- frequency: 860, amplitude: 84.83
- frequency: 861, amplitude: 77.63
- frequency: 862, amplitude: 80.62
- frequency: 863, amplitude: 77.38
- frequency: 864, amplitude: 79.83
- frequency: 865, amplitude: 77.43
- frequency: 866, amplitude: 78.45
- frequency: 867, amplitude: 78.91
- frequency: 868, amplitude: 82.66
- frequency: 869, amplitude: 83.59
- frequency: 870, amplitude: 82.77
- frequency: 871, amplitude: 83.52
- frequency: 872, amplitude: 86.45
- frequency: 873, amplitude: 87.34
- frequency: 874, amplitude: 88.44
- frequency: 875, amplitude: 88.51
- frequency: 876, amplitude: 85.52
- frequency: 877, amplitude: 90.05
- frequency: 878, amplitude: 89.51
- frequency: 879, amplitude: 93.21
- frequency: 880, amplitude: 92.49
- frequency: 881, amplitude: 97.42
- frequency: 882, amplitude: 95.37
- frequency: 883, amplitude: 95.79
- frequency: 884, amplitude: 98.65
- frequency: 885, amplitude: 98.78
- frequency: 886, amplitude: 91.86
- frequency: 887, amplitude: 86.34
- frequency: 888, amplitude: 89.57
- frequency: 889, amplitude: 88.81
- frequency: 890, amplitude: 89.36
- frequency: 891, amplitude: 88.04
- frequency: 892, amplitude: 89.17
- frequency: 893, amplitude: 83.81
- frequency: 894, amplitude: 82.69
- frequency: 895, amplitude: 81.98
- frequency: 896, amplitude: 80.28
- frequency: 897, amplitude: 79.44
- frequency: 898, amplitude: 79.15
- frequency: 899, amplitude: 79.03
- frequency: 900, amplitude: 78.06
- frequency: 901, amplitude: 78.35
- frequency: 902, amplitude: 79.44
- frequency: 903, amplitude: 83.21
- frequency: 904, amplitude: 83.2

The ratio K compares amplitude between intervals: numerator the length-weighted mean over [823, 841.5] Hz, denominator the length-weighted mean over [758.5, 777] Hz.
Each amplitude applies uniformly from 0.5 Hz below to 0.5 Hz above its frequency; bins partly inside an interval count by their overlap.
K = 1.2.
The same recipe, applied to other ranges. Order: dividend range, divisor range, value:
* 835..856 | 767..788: 1.39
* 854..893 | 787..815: 1.46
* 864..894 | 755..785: 1.37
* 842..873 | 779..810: 1.50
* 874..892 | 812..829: 1.22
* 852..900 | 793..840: 1.18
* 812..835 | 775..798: 1.53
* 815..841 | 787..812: 1.37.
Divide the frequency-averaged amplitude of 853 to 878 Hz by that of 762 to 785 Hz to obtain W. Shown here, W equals 1.29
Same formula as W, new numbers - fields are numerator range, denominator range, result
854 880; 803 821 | 1.21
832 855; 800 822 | 1.19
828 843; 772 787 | 1.45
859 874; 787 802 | 1.58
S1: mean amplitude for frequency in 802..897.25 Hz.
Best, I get 81.2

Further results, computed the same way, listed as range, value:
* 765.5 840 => 66.5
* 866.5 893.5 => 89.1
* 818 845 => 80.8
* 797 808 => 66.1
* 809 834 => 76.4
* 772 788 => 55.8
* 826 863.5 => 82.4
